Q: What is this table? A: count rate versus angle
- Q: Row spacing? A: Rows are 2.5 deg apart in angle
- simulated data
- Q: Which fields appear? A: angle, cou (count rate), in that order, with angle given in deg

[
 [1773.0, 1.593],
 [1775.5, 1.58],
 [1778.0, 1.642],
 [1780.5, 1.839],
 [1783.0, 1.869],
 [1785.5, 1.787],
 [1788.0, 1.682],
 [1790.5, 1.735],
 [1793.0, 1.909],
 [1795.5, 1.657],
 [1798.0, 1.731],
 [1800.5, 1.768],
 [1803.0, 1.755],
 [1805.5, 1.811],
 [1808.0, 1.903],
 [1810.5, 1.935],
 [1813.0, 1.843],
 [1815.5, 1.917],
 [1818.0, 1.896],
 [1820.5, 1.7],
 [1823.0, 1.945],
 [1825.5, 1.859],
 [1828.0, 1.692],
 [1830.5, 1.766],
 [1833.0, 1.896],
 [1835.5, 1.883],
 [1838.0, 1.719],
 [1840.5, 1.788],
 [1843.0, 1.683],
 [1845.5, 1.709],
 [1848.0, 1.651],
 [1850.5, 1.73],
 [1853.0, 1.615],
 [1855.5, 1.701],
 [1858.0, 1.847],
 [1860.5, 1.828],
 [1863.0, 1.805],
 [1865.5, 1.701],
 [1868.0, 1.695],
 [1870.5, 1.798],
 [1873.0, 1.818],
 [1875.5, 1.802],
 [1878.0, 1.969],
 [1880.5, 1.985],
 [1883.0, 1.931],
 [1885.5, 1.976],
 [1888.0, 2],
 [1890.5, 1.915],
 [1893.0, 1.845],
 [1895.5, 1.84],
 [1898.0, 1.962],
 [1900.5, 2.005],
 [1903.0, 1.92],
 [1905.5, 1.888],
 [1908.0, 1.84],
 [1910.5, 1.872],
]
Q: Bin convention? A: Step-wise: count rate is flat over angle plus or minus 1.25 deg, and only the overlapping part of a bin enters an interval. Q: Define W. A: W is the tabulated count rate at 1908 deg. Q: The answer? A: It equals 1.84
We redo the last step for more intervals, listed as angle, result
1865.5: 1.701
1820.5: 1.7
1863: 1.805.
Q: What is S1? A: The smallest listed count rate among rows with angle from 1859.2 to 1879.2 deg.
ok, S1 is 1.695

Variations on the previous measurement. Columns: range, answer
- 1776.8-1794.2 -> 1.642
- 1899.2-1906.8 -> 1.888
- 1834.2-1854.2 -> 1.615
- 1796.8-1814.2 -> 1.731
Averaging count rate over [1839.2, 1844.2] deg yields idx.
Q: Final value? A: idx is 1.74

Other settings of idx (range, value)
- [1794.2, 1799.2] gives 1.7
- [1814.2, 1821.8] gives 1.84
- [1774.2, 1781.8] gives 1.69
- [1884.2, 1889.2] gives 1.99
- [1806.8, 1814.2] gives 1.89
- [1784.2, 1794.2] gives 1.78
